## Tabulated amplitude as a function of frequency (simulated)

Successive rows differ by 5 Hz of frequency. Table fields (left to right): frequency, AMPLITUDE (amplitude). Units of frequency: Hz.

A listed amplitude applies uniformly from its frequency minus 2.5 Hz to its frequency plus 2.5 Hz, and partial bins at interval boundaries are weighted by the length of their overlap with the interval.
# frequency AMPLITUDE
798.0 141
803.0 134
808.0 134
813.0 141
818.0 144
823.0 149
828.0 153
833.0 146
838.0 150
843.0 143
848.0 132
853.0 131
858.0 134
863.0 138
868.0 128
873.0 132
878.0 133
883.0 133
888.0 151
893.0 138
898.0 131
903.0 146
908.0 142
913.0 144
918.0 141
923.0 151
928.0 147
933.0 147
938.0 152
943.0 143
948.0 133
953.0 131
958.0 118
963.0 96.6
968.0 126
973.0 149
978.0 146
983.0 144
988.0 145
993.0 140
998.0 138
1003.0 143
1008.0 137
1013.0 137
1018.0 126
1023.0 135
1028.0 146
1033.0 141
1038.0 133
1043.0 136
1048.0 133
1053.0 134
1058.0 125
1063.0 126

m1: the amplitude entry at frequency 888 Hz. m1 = 151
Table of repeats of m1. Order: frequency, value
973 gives 149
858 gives 134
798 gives 141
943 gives 143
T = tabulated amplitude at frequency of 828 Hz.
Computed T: 153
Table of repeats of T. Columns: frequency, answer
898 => 131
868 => 128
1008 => 137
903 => 146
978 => 146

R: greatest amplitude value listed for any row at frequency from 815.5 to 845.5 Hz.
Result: 153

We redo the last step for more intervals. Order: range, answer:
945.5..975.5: 149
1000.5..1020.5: 143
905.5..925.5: 151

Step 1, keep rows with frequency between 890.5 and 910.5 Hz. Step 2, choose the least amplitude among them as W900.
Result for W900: 131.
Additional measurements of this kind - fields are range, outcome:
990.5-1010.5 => 137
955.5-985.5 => 96.6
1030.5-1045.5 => 133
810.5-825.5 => 141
